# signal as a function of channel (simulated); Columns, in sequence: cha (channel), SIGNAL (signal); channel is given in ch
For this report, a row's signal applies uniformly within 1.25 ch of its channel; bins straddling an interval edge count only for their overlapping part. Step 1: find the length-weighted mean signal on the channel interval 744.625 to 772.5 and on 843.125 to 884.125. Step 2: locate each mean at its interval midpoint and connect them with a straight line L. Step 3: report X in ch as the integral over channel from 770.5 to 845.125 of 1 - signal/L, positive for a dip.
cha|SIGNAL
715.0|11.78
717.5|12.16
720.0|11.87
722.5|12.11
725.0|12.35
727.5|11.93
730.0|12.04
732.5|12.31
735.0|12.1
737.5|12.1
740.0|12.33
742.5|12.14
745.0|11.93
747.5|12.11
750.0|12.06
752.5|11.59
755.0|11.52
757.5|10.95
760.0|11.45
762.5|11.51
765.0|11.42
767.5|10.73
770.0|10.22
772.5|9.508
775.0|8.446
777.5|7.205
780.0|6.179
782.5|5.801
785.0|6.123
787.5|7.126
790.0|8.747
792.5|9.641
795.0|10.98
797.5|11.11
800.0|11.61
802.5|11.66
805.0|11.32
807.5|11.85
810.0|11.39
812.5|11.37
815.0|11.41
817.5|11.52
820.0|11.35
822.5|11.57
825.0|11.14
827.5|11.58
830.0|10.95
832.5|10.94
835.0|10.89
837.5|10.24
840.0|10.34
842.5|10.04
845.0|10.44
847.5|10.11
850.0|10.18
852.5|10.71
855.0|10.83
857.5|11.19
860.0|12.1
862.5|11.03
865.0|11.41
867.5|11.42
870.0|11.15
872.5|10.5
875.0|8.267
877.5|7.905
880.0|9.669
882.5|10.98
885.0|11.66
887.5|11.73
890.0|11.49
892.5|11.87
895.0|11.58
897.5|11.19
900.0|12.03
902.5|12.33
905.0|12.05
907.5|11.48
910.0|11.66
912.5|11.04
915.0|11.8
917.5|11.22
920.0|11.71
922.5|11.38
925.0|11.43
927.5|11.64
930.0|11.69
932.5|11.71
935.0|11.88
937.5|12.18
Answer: 5.7 ch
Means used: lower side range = 11.3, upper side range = 10.5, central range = 10.1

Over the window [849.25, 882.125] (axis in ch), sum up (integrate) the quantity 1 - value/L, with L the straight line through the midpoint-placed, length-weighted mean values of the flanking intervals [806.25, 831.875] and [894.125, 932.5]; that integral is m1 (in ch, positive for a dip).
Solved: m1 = 2.9 ch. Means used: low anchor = 11.4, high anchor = 11.6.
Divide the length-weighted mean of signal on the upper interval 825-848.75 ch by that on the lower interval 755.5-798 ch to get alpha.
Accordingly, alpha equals 1.15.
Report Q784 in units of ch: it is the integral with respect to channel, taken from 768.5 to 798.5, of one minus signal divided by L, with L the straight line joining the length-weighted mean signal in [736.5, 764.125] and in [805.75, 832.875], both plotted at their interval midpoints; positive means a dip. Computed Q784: 8.2 ch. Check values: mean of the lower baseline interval 11.8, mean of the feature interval 8.42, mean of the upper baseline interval 11.4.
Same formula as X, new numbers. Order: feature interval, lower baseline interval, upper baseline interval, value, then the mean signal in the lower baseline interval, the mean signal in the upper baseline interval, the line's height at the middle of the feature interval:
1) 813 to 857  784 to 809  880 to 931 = -1.1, 10.1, 11.6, 10.6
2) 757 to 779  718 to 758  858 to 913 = 3.2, 12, 11.1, 11.8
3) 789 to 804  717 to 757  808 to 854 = 0.9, 12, 10.9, 11.3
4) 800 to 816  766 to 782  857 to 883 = -3.9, 8.62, 10.5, 9.28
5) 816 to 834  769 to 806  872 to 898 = -3.1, 9.02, 10.6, 9.63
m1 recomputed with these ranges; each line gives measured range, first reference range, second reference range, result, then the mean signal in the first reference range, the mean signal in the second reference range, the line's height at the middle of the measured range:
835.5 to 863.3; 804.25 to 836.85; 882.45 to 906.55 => 2.0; 11.3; 11.7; 11.5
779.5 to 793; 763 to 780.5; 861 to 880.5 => 3.2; 9.33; 10.2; 9.46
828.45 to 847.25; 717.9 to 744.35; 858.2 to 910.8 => 1.5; 12.1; 11.1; 11.4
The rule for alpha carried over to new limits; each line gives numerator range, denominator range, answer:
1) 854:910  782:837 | 1.06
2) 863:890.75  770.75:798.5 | 1.28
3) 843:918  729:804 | 1.06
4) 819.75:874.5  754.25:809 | 1.11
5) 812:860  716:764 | 0.92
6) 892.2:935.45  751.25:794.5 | 1.25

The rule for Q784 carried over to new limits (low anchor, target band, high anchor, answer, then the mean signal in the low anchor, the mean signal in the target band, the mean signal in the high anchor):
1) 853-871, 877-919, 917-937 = 0.48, 11.3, 11.3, 11.6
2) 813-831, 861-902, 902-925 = 2.19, 11.4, 10.9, 11.6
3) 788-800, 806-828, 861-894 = -2.57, 10.1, 11.5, 10.7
